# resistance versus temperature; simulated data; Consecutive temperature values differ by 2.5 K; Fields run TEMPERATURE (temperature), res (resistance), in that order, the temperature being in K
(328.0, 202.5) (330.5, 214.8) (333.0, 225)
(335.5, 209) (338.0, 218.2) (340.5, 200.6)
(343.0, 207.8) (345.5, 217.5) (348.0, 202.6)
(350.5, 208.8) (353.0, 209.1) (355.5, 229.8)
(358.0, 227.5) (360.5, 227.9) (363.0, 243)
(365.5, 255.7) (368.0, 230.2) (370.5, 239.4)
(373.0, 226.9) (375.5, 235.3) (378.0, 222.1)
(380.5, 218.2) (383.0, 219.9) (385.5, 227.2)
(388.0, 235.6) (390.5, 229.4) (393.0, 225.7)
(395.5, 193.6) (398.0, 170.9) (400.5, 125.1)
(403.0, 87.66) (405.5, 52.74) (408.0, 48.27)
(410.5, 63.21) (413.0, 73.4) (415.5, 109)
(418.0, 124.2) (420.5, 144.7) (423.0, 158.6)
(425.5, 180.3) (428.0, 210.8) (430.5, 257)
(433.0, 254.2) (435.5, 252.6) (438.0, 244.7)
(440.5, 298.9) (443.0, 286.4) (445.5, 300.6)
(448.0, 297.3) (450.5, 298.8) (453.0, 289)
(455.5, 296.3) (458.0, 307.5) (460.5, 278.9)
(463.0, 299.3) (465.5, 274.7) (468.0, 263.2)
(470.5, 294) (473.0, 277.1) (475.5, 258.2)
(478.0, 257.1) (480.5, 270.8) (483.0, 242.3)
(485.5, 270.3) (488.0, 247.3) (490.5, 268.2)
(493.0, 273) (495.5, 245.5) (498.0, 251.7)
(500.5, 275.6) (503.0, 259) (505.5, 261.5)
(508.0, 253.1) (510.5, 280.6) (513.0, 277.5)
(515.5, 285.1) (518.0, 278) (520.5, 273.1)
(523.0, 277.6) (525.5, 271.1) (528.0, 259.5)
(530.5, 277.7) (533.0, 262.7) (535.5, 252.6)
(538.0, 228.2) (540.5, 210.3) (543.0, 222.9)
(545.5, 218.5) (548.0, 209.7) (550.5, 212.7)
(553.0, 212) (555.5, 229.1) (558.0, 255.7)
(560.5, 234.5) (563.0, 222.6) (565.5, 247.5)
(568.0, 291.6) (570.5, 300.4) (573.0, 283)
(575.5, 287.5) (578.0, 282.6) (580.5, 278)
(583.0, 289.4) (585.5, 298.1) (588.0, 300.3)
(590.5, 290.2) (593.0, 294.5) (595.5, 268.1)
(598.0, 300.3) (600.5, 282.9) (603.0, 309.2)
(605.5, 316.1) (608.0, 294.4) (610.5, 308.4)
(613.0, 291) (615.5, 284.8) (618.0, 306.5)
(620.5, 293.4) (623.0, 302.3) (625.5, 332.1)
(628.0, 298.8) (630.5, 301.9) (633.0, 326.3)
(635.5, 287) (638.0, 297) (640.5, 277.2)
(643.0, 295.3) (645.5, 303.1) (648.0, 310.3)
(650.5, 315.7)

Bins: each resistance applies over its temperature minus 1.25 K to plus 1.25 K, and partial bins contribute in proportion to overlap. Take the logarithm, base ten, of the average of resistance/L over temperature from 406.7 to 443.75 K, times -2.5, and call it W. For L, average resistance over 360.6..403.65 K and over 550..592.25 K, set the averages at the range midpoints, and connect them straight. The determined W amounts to 0.26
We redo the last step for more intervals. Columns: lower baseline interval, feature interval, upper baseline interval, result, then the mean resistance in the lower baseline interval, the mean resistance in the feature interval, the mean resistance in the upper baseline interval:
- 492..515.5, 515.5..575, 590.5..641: 0.111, 265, 250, 299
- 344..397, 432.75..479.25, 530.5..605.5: -0.167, 225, 281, 262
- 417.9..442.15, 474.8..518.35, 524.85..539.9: -0.091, 218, 264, 256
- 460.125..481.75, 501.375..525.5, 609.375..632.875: 0.043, 275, 272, 303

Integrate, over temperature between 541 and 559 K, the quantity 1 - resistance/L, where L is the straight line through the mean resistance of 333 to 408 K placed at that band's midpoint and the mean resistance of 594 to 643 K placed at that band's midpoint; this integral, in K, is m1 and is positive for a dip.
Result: 3.4 K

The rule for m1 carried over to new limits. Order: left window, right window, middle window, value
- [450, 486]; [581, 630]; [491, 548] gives 5.5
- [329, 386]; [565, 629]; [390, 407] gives 6.1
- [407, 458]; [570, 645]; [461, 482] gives -3.9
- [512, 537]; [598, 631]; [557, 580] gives 1.5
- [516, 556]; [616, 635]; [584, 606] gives -0.7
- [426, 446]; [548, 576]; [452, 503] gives -3.2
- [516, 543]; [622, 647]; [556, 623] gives -0.3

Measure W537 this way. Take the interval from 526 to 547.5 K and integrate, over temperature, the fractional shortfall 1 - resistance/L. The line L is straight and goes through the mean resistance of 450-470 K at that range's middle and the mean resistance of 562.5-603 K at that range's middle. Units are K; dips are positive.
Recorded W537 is 3.3 K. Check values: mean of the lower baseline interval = 288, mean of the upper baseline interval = 284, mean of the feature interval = 241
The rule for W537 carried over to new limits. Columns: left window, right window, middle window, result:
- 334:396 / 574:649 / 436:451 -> -2.38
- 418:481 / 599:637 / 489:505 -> 0.56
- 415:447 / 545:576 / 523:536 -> -1.45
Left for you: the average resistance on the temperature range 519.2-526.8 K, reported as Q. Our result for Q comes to 274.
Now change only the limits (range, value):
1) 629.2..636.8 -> 305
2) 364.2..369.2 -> 243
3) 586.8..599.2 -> 291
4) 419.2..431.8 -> 190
